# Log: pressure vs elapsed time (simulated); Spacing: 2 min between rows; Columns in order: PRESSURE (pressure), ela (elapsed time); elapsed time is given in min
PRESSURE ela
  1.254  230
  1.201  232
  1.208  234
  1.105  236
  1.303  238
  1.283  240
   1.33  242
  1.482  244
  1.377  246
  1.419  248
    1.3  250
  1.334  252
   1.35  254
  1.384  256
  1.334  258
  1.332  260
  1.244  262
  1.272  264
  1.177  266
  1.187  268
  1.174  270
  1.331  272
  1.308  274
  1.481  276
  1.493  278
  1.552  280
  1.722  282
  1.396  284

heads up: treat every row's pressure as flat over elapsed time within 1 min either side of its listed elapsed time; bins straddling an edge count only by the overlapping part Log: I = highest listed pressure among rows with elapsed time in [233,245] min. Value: 1.482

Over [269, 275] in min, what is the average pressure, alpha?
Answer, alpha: 1.27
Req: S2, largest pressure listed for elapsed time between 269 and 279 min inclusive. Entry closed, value 1.493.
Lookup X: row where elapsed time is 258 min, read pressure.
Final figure 1.334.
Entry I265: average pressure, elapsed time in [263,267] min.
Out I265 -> 1.22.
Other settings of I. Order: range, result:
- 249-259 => 1.384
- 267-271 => 1.187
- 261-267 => 1.272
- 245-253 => 1.419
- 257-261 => 1.334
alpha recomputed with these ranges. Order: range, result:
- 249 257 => 1.34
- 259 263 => 1.29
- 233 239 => 1.21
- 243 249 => 1.43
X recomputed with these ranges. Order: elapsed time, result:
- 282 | 1.722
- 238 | 1.303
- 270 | 1.174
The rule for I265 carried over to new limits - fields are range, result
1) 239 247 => 1.37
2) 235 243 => 1.26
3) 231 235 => 1.2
